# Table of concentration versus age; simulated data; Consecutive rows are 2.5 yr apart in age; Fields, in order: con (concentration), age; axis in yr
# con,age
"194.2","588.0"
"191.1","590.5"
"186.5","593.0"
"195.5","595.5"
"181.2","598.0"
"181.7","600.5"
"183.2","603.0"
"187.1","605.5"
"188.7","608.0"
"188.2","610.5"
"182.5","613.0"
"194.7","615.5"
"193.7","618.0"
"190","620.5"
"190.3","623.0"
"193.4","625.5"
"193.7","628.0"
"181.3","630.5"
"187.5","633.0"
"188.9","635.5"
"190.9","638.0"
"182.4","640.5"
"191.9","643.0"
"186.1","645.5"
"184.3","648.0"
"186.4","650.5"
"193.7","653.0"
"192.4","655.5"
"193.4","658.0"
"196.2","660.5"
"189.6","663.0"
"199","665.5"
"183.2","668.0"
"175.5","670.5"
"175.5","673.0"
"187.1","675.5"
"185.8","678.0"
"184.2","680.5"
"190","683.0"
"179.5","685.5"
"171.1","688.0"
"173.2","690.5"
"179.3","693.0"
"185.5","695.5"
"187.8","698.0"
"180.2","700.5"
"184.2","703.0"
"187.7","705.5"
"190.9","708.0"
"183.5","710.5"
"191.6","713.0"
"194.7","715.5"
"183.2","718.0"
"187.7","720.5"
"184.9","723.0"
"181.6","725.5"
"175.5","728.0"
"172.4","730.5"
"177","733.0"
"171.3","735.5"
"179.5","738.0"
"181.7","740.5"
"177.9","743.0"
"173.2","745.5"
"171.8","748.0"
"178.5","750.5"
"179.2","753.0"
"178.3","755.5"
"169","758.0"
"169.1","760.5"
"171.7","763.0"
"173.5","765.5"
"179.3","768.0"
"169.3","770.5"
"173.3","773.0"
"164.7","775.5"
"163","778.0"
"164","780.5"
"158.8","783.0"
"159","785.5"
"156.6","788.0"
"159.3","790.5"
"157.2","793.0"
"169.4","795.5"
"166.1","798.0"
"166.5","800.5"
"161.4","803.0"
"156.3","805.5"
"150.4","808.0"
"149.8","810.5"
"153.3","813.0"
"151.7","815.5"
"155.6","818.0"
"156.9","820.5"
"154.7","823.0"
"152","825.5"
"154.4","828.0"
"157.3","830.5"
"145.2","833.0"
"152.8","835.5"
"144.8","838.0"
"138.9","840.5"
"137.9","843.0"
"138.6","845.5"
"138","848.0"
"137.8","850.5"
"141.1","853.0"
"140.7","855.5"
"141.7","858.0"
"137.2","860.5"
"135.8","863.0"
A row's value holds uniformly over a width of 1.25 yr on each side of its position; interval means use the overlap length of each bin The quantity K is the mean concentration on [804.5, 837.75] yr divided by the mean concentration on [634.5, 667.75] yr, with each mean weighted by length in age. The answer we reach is 0.8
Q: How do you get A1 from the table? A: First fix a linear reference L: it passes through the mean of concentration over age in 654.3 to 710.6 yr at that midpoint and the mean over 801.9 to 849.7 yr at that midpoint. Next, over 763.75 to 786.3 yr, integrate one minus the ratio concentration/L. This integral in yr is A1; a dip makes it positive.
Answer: -0.7 yr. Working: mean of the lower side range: 185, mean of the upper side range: 150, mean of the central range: 167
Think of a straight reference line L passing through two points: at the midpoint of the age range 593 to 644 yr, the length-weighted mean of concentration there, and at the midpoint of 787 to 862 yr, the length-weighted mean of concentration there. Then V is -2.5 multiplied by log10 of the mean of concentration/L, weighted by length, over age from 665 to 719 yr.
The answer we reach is -0.06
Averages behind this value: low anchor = 188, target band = 184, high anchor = 151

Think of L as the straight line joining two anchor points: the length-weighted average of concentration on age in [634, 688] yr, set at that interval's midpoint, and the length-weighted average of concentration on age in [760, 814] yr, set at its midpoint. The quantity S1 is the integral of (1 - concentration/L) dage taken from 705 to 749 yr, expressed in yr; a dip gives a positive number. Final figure -1.7 yr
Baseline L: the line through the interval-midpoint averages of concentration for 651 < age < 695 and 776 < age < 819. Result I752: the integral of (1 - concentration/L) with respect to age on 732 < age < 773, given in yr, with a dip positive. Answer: -1.6 yr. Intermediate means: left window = 185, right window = 159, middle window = 175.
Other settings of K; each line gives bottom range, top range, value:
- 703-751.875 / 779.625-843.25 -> 0.86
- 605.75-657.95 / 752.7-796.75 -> 0.88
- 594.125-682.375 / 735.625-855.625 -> 0.85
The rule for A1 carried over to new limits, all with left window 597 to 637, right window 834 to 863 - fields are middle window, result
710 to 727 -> -1.98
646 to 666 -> -1.27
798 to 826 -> -1.46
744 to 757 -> -1.25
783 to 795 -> -0.47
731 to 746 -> -1.25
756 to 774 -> -1.68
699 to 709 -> -0.91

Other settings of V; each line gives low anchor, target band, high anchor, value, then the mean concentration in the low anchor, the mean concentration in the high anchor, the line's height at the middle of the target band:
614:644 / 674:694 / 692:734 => 0.03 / 190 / 184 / 186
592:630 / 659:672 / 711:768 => -0.02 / 189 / 178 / 184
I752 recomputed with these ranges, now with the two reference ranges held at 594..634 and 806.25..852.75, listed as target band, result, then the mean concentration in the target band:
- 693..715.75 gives -2.0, 187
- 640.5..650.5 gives -0.2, 187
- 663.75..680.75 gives -0.7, 184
